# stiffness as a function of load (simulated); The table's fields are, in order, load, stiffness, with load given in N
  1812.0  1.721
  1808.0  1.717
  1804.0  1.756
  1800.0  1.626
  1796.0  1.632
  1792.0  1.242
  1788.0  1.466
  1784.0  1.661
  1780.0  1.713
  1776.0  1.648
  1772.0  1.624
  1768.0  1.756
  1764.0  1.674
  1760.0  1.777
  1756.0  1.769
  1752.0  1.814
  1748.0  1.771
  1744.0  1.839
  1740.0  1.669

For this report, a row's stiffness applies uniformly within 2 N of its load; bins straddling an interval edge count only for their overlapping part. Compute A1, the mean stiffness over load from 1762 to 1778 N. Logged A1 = 1.68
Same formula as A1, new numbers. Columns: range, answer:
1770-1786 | 1.66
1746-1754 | 1.79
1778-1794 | 1.52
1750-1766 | 1.76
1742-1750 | 1.8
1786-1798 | 1.45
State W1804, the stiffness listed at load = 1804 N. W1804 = 1.756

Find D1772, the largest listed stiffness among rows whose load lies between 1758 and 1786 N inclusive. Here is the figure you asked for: 1.777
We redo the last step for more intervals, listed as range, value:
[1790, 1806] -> 1.756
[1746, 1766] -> 1.814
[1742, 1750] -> 1.839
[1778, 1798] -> 1.713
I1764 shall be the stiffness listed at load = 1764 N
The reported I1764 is 1.674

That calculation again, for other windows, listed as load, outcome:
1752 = 1.814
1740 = 1.669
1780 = 1.713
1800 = 1.626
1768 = 1.756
